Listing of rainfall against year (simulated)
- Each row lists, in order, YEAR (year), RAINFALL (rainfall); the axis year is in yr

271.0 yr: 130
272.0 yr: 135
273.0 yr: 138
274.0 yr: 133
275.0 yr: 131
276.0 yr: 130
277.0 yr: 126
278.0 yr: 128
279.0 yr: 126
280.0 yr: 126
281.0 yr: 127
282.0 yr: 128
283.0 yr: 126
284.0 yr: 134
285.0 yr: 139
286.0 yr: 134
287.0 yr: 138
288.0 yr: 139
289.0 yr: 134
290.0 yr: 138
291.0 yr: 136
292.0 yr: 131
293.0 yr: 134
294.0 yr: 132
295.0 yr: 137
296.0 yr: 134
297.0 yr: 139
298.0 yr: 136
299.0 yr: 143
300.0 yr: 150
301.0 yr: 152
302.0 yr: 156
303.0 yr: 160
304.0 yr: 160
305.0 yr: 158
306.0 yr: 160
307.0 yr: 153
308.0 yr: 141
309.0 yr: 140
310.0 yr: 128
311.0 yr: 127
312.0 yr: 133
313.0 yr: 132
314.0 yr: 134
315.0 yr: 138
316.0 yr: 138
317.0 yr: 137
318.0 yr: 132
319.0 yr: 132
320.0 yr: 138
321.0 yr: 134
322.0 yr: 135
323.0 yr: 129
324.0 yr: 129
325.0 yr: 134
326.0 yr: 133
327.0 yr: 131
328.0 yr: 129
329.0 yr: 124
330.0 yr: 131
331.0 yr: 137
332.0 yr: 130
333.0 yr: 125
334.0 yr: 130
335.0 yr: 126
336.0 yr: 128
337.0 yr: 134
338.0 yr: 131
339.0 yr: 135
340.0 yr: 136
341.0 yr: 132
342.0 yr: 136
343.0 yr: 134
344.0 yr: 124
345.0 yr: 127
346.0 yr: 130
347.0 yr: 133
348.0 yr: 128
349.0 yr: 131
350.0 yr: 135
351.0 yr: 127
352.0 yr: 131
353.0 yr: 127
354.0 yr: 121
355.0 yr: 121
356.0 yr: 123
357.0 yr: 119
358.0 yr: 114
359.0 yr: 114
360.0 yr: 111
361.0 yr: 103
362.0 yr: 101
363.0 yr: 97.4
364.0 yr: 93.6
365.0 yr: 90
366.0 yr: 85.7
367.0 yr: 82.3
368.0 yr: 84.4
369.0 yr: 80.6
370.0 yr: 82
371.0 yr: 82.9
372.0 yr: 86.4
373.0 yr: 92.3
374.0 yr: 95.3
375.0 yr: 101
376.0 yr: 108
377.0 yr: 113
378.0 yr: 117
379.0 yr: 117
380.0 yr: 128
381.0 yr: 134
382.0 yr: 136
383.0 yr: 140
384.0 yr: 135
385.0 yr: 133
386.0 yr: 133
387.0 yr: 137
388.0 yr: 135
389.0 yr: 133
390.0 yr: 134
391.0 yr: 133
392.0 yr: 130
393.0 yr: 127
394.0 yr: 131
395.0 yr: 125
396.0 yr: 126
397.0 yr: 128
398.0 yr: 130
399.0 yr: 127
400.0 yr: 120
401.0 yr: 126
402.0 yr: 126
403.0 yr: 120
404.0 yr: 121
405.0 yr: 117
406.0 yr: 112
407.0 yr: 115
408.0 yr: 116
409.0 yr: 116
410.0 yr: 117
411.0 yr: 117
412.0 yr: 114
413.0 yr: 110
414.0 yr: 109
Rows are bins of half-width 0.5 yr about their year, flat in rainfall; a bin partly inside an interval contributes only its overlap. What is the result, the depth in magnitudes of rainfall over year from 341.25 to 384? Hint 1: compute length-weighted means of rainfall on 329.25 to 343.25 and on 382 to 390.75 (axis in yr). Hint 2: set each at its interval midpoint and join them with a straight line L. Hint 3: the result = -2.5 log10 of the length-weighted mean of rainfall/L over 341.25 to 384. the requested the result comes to 0.18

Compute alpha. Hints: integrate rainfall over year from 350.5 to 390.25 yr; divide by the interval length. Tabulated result 112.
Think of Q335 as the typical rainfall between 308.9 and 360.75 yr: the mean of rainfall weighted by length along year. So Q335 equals 130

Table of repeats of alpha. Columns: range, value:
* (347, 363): 120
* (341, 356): 129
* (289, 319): 141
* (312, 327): 134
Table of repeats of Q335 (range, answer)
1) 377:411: 126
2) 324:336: 130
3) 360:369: 92.6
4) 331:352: 131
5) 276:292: 132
